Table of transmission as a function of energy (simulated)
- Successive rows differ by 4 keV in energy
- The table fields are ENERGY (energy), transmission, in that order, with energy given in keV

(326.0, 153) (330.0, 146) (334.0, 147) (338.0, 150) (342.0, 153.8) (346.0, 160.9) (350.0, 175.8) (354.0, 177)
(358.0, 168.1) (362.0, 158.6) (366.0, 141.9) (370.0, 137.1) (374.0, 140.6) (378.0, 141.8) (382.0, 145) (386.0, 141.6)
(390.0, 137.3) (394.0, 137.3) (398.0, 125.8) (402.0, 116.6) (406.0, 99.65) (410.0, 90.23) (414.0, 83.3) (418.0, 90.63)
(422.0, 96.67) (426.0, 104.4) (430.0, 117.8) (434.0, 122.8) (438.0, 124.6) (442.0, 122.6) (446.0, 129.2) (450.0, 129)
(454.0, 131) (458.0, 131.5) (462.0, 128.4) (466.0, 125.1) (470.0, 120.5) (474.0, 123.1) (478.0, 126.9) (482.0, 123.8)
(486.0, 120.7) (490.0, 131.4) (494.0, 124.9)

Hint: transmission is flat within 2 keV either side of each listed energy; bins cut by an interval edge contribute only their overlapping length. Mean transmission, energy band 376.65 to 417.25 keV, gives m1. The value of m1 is 121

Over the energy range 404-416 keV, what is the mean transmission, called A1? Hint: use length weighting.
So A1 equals 91.1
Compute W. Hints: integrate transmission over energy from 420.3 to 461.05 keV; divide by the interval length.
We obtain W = 121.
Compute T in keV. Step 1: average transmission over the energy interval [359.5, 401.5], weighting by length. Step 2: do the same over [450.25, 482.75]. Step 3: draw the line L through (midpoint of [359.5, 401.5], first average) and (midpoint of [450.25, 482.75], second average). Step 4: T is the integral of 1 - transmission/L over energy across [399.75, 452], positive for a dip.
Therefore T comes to 9.0 keV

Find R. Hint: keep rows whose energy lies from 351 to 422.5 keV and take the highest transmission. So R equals 177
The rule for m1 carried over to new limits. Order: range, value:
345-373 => 159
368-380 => 140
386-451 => 115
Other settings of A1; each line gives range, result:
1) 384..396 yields 139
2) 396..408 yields 114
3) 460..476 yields 124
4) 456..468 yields 128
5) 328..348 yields 152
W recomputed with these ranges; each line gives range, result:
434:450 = 126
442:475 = 127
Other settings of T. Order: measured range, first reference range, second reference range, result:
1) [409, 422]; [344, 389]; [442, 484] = 4.7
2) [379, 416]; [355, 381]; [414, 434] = 1.6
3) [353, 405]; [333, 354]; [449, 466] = 2.9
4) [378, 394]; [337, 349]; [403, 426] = -2.9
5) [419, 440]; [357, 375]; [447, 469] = 3.5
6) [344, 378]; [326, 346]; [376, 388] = -2.3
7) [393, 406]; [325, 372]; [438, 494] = 2.0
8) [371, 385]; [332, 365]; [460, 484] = 0.9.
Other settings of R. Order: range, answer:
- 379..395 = 145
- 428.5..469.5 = 131.5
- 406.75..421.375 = 90.63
